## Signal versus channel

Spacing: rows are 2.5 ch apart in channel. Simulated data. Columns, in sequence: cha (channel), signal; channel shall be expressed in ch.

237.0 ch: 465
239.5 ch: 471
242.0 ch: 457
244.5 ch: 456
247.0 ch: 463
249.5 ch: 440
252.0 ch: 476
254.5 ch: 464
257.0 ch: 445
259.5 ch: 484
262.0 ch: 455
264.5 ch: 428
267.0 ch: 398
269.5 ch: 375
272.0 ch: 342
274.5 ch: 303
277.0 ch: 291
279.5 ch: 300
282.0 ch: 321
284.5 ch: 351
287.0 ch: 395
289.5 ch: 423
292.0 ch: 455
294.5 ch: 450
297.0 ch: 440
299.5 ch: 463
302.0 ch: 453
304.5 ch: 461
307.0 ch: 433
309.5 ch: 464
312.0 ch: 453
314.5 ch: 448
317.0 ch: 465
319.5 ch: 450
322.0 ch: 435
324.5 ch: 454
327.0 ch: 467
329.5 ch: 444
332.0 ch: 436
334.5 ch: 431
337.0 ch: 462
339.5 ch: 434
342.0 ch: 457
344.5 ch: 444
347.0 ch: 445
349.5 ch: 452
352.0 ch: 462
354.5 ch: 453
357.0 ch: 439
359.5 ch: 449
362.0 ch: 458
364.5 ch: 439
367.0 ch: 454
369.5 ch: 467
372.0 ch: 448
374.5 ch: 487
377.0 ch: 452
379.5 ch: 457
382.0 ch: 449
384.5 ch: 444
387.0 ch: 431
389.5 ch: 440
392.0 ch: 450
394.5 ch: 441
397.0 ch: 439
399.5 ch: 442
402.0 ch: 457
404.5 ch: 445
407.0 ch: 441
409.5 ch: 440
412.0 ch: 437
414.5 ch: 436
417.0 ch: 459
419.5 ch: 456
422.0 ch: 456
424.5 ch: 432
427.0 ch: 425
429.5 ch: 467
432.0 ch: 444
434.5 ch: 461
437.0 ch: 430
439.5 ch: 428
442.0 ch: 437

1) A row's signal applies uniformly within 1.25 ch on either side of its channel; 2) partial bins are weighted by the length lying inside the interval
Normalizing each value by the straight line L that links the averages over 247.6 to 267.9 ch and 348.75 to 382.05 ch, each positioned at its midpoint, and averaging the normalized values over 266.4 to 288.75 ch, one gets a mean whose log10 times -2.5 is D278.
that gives 0.30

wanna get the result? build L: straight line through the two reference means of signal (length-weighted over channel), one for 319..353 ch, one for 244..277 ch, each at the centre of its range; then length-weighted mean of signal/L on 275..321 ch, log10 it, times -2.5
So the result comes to 0.05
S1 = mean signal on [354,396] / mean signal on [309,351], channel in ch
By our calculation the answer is 1.0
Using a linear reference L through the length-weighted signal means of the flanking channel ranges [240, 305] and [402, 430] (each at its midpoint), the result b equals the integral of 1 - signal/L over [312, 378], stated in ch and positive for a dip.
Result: -3.25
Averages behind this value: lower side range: 415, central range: 451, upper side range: 445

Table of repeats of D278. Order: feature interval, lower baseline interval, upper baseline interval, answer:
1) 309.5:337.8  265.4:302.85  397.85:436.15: -0.12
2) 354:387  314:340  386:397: -0.02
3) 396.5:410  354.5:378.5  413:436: 0.01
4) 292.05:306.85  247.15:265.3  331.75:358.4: 0.00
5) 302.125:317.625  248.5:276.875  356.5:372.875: -0.05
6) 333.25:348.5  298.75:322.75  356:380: 0.02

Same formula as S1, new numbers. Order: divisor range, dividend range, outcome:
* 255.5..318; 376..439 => 1.08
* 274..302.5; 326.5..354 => 1.16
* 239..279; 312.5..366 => 1.07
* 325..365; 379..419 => 0.99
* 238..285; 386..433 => 1.09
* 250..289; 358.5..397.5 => 1.15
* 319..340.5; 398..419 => 1.00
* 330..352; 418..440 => 1.00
